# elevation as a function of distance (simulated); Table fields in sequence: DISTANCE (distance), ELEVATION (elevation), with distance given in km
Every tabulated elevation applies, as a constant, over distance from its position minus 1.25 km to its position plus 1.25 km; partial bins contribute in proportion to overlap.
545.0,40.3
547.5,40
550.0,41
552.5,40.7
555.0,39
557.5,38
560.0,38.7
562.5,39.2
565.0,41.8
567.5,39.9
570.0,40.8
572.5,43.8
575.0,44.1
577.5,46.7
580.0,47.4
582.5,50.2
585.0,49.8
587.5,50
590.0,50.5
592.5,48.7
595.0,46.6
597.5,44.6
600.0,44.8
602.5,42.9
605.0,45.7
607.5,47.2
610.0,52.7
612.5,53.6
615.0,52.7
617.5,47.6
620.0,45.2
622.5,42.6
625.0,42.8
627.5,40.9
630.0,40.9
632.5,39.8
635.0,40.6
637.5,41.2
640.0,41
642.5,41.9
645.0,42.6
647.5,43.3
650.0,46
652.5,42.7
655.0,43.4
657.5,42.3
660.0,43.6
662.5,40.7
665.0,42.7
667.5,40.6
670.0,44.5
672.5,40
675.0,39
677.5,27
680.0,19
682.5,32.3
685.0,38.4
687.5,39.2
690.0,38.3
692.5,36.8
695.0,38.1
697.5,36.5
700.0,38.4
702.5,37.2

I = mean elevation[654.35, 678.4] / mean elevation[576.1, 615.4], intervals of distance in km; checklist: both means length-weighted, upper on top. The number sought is 0.84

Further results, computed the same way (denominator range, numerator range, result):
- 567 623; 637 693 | 0.84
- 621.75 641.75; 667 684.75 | 0.84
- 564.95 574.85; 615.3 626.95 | 1.08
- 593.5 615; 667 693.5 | 0.75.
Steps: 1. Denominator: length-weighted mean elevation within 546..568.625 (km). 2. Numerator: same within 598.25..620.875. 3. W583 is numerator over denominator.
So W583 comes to 1.2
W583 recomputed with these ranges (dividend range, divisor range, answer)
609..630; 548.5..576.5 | 1.15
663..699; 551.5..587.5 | 0.85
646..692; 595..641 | 0.87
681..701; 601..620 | 0.76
